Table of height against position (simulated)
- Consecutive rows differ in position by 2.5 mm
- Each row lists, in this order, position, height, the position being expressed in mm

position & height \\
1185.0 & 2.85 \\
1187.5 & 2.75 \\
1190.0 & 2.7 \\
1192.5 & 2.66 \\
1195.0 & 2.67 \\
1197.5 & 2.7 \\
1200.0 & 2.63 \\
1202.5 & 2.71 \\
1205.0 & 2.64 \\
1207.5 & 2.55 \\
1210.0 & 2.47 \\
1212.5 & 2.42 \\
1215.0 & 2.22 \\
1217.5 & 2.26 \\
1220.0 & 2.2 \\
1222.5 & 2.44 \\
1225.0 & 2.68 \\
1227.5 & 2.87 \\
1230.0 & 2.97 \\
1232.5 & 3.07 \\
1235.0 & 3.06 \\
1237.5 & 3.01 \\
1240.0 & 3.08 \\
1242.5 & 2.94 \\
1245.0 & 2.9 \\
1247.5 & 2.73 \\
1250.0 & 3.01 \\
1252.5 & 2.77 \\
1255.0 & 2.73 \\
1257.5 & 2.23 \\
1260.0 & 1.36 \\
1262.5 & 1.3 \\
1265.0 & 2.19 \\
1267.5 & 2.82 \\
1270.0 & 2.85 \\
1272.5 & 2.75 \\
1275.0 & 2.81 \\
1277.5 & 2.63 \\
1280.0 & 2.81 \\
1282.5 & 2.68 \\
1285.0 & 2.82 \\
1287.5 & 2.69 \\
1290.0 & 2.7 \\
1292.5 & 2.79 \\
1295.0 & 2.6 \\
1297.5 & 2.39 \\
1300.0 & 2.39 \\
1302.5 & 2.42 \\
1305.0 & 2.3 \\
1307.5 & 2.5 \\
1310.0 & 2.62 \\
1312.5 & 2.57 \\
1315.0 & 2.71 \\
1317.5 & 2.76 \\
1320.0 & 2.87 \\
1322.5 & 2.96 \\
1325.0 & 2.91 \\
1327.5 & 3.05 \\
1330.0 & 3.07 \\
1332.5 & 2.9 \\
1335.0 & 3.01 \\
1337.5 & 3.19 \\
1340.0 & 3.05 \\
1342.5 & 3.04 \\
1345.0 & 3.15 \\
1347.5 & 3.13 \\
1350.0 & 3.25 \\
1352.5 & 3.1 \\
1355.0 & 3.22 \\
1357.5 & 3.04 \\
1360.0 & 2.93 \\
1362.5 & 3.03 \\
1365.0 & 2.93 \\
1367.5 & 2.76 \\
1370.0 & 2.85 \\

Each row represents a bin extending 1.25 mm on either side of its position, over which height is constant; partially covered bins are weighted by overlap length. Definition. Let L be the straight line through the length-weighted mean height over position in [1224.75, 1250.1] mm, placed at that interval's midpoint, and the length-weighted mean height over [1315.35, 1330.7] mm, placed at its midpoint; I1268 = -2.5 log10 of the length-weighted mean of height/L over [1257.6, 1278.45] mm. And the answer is 0.25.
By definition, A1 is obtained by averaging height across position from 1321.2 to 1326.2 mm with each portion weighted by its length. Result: 2.93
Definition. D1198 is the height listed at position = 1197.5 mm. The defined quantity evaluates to 2.7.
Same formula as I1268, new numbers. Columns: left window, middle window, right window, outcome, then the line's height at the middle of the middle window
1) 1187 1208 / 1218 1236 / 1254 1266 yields -0.18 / 2.33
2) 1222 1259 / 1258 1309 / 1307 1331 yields 0.14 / 2.82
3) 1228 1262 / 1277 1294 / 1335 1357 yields 0.06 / 2.89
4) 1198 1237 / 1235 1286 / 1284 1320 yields -0.01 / 2.61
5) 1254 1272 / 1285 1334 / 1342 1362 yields -0.01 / 2.69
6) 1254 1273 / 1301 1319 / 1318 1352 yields 0.09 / 2.76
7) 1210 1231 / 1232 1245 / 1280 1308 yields -0.20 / 2.52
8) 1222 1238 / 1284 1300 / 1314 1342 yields 0.11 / 2.93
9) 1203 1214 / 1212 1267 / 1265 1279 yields 0.02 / 2.62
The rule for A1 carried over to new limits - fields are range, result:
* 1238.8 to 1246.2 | 2.97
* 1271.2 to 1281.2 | 2.75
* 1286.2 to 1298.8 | 2.63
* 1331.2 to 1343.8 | 3.04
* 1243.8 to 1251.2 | 2.88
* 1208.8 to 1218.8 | 2.34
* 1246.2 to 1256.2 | 2.81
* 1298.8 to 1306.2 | 2.37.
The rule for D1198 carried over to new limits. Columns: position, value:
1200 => 2.63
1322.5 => 2.96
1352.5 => 3.1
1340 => 3.05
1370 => 2.85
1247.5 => 2.73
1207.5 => 2.55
